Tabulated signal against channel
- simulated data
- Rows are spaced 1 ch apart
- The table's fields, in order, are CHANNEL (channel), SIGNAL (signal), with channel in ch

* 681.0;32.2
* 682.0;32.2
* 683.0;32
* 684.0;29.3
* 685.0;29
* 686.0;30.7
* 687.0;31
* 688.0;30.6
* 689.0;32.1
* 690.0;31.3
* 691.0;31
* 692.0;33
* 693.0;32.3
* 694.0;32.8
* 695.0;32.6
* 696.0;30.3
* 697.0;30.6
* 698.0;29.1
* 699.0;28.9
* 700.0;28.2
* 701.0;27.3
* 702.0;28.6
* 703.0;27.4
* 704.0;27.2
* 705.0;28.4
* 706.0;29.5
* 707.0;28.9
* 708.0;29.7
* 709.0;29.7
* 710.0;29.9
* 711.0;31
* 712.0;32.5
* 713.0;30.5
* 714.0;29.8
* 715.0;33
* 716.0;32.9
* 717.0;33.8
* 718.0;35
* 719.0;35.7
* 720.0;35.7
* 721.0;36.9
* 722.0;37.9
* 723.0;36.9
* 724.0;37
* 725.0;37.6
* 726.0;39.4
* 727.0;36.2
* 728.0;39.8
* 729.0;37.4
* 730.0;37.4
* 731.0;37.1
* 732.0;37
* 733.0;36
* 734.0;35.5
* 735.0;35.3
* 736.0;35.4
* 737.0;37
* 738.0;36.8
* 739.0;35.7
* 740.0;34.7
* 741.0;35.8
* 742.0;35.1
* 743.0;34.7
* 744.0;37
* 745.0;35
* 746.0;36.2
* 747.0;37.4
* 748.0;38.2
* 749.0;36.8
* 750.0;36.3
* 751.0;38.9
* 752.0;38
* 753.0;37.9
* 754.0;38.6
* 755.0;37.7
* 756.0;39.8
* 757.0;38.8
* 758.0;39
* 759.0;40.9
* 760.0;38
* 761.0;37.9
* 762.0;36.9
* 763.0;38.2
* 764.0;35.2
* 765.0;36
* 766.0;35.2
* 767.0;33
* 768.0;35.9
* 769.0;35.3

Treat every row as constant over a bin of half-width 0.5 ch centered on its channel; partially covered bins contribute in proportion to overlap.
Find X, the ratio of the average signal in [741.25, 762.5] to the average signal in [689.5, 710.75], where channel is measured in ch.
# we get 1.3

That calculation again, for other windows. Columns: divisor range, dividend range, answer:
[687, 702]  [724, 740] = 1.20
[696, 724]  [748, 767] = 1.20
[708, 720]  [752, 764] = 1.19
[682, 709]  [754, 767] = 1.25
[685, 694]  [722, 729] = 1.20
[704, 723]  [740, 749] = 1.12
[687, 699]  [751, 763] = 1.23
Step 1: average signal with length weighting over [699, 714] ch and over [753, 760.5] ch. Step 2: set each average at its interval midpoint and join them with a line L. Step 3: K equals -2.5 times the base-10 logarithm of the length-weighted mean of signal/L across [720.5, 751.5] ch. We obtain -0.06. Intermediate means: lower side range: 29.2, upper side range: 38.9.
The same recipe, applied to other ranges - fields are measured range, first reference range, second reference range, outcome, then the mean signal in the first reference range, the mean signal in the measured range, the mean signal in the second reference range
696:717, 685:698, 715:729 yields 0.14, 31.3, 29.8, 36.4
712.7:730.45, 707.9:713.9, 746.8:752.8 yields -0.10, 30.6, 35.8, 37.6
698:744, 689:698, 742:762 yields 0.03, 31.6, 33.7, 37.7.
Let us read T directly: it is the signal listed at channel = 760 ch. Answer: 38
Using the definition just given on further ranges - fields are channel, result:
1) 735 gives 35.3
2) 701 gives 27.3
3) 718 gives 35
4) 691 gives 31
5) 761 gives 37.9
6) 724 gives 37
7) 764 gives 35.2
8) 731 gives 37.1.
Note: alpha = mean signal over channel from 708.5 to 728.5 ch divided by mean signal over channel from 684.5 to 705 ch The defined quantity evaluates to 1.15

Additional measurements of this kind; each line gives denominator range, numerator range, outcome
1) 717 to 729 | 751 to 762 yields 1.04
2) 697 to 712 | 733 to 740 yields 1.24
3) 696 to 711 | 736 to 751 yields 1.25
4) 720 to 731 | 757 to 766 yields 1.00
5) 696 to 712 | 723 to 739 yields 1.27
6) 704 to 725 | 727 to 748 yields 1.11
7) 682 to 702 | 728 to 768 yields 1.20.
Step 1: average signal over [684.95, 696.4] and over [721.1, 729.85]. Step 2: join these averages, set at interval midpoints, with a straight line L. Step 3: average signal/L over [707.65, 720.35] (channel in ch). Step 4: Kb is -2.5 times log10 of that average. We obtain 0.11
